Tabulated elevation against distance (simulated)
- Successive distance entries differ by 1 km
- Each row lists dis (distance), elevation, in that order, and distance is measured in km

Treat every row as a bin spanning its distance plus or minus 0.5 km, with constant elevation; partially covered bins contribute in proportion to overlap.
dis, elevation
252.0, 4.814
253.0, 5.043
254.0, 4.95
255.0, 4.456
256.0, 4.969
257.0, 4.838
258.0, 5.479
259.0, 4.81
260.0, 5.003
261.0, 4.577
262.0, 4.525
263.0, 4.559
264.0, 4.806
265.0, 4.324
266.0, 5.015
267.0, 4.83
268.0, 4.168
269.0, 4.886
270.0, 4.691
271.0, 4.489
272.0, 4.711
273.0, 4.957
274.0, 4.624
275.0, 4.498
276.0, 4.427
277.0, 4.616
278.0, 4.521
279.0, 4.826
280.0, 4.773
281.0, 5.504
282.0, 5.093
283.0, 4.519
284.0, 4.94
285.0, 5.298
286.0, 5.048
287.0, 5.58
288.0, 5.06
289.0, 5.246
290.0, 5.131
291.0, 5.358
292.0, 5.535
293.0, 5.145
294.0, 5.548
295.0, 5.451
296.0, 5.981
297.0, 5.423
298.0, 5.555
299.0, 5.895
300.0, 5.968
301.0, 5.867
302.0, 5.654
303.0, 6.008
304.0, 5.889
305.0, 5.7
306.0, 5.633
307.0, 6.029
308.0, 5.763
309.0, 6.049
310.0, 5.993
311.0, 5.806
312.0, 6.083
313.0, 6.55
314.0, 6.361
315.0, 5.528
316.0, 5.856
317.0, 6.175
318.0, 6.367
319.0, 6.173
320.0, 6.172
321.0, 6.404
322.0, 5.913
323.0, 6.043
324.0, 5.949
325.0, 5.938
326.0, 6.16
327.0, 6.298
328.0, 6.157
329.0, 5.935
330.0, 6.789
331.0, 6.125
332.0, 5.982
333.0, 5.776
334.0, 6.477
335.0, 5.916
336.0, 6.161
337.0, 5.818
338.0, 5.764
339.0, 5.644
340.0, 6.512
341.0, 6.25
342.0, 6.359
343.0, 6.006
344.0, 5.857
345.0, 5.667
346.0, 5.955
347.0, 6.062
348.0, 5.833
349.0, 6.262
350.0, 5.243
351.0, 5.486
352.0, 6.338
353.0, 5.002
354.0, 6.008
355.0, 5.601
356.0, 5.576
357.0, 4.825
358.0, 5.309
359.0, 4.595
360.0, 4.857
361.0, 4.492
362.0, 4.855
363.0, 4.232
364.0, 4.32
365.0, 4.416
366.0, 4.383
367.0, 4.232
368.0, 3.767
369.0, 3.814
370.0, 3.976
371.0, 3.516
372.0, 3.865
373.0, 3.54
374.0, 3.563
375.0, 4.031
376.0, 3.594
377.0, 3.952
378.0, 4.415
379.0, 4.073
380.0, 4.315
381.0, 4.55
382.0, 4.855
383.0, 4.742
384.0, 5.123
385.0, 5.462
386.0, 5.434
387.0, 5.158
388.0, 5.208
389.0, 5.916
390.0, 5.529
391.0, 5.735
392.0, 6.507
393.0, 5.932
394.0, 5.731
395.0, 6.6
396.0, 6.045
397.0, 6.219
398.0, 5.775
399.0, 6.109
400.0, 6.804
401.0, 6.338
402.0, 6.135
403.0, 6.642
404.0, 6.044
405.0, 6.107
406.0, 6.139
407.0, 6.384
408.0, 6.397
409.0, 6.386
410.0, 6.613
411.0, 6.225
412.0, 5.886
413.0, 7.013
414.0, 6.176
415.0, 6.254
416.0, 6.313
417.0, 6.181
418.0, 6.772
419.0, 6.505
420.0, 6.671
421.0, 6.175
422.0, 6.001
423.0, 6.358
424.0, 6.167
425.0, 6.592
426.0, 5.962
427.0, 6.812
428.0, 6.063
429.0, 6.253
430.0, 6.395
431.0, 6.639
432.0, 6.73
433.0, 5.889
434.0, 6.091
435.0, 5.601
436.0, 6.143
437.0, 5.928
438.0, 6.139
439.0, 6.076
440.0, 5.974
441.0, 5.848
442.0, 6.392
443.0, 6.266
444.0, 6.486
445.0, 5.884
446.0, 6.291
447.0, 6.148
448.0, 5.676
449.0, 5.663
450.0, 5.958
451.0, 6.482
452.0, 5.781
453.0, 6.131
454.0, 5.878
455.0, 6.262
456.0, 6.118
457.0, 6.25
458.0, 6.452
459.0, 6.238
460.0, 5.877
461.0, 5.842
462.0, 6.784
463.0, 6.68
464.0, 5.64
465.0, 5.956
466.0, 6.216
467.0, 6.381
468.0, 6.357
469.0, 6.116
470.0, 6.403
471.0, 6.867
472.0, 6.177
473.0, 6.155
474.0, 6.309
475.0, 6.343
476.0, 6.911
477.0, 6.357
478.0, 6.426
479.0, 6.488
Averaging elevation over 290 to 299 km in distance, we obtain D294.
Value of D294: 5.5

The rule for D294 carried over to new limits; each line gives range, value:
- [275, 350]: 5.75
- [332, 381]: 5.06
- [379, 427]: 5.99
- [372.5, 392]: 4.74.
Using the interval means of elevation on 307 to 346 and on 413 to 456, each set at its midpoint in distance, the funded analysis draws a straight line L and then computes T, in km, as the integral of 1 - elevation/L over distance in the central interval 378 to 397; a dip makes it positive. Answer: 2.4 km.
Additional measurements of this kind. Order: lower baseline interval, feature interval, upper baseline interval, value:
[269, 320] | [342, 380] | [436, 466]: 6.0 km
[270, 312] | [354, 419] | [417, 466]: 6.2 km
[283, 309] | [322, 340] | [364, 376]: -4.9 km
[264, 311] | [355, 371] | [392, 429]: 3.7 km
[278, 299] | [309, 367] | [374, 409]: -4.1 km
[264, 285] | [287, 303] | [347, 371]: -2.5 km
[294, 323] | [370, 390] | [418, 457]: 5.2 km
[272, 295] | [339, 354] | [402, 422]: -0.6 km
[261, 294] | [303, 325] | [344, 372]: -4.9 km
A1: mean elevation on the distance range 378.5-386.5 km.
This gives 4.82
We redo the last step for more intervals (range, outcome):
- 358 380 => 4.15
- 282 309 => 5.51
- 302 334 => 6.05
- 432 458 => 6.07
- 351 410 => 5.18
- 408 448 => 6.26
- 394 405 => 6.24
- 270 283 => 4.74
